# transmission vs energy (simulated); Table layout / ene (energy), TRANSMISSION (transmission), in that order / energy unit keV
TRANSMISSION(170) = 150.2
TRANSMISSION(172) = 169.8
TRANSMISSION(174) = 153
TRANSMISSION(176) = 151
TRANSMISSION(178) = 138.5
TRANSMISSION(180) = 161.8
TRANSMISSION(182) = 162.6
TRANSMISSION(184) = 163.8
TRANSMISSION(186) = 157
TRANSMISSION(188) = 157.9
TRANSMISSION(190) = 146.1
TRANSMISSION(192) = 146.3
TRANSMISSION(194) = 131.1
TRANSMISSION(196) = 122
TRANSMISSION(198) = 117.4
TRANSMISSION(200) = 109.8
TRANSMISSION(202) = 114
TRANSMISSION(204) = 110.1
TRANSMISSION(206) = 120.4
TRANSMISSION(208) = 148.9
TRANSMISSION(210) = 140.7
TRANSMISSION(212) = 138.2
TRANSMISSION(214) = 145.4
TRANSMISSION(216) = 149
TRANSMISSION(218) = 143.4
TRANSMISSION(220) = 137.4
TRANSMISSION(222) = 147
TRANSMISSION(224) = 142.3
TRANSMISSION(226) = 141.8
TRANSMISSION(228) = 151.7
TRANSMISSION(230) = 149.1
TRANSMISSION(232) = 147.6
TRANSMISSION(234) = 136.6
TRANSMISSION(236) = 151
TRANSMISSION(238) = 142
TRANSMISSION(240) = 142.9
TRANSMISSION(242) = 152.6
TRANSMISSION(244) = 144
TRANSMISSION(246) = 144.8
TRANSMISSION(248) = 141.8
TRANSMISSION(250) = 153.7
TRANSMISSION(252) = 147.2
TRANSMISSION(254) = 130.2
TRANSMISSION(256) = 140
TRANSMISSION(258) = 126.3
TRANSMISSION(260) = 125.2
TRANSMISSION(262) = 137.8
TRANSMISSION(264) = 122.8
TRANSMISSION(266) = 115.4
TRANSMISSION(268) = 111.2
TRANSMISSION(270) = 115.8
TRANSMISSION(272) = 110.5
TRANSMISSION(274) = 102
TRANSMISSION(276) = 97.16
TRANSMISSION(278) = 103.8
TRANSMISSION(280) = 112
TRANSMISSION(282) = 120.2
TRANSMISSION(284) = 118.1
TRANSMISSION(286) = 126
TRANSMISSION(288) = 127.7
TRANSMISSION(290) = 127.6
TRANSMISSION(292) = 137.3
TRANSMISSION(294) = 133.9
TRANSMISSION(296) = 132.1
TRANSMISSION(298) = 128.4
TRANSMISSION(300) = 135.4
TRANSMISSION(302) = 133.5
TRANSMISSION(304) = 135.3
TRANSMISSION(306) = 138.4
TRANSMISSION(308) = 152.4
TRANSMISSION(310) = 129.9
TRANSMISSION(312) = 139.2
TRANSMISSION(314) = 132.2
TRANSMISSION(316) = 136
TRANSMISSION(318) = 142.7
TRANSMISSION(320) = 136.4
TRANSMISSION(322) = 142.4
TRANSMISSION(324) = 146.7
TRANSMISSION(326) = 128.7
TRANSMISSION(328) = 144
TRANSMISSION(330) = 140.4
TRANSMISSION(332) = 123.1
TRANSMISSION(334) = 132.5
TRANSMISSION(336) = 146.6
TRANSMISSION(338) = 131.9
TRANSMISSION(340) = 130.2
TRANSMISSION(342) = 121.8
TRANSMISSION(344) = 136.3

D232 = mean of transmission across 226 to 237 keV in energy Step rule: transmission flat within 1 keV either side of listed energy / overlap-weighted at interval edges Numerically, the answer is 147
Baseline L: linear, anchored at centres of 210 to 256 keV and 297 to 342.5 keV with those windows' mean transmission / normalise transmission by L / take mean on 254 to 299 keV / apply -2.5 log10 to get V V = 0.155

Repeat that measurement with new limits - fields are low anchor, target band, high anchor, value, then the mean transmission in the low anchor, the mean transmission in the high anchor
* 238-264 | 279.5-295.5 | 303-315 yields 0.10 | 140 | 138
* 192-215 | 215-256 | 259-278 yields -0.19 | 128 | 115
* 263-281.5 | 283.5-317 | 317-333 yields -0.07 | 110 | 138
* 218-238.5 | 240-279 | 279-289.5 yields 0.03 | 145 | 121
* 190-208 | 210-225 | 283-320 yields -0.14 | 124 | 134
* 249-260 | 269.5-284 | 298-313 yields 0.25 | 138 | 137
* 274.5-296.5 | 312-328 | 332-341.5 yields -0.07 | 121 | 133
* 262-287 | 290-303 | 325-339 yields -0.09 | 114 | 135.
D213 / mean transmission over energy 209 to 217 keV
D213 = 143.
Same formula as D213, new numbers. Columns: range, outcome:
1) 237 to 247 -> 145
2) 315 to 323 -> 139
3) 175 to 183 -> 153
